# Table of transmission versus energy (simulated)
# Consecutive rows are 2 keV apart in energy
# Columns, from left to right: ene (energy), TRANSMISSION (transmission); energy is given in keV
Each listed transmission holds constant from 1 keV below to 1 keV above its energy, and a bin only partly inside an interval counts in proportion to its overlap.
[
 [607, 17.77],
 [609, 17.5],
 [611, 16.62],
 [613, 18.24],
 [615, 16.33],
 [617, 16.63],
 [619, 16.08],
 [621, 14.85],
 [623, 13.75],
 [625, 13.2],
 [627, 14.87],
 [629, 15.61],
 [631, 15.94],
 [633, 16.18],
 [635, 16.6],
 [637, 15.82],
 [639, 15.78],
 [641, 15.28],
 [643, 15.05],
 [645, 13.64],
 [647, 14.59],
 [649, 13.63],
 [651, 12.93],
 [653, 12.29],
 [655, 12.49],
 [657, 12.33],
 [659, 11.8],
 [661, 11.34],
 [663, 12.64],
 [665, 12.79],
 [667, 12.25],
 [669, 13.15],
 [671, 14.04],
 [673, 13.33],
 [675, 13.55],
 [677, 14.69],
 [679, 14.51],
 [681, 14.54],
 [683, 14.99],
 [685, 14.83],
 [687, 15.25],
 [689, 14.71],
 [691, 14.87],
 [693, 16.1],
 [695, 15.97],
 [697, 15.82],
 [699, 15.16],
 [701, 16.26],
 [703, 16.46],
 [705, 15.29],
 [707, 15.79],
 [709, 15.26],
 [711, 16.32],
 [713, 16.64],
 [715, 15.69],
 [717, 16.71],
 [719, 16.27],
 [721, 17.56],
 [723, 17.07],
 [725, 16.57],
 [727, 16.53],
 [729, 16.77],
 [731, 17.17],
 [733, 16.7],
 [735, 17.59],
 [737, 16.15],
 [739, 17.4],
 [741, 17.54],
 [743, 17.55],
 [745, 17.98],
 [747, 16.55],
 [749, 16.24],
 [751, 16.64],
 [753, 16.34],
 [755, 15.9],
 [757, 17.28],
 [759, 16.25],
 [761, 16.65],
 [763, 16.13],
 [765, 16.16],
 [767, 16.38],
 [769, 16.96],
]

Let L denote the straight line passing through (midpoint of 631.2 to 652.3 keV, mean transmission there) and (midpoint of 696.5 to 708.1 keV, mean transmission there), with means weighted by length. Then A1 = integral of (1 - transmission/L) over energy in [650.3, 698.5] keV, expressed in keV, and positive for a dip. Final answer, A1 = 5.0 keV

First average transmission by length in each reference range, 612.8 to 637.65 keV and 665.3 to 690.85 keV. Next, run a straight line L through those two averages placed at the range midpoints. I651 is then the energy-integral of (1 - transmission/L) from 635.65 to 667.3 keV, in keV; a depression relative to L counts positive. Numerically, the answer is 3.03 keV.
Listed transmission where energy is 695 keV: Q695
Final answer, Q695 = 15.97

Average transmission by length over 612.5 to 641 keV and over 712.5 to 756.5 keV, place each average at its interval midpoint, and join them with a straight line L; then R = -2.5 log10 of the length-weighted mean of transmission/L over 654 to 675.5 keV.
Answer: 0.256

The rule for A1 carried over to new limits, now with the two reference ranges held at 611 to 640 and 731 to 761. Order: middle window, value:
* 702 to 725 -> 0.38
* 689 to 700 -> 0.59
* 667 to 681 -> 2.06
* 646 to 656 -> 1.75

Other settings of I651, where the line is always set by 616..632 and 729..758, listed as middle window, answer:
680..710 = 1.4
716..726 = -0.2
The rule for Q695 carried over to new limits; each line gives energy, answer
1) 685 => 14.83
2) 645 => 13.64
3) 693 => 16.1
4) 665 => 12.79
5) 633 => 16.18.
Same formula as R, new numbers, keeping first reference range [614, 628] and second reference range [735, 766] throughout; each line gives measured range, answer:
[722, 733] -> -0.02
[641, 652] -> 0.10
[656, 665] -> 0.28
